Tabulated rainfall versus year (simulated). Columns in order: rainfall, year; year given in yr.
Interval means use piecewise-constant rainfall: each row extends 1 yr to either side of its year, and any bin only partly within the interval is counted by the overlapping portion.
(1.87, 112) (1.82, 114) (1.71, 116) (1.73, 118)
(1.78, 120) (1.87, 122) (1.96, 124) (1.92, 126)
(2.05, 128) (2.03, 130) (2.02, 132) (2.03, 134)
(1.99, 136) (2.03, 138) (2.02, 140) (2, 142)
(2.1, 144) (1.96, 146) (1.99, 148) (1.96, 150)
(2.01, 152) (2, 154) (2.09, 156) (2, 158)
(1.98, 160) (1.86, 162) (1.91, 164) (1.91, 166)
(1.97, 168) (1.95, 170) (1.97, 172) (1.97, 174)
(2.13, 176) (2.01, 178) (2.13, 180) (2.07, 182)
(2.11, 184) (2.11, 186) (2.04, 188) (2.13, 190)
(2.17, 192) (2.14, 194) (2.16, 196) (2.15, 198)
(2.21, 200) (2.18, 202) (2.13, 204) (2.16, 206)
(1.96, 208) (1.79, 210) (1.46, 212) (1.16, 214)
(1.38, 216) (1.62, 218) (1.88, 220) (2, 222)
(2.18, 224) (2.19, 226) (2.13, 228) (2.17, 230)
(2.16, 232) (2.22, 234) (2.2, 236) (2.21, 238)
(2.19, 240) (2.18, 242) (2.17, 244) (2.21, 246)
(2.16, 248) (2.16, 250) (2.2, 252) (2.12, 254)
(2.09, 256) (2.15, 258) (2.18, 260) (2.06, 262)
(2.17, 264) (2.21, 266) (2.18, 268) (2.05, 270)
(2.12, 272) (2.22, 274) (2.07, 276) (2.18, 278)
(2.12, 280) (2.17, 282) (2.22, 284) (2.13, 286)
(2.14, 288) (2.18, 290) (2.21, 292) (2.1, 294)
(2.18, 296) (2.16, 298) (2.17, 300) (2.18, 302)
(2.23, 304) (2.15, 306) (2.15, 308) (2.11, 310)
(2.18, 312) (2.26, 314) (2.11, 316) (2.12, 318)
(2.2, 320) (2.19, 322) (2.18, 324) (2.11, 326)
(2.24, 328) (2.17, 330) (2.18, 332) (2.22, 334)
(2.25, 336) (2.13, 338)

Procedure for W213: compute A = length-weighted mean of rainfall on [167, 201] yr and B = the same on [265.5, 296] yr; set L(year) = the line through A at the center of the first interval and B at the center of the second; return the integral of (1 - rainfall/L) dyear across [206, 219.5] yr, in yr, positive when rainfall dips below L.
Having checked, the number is 3.12 yr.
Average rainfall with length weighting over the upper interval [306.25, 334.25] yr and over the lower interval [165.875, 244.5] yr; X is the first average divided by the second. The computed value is 1.1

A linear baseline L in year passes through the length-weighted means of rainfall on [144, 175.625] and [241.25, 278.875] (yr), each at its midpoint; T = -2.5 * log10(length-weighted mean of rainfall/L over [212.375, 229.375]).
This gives 0.15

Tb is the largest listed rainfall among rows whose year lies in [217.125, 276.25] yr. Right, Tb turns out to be 2.22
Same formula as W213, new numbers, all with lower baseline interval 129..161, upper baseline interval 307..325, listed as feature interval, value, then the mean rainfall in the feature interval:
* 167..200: -0.5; 2.08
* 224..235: -0.5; 2.17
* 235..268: -0.9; 2.17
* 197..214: 0.9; 1.96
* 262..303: -0.4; 2.16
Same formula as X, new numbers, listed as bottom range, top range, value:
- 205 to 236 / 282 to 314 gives 1.14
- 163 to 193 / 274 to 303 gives 1.06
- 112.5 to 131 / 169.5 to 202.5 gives 1.12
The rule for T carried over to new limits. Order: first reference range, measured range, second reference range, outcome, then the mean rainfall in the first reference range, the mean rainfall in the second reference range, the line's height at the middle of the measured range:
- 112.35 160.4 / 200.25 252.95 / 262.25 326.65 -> 0.03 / 1.96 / 2.16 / 2.07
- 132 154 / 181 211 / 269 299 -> -0.02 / 2.01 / 2.15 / 2.06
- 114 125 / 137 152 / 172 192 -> -0.05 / 1.81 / 2.08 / 1.92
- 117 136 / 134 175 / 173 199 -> 0.02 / 1.94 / 2.1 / 2.01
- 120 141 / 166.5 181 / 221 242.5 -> 0.02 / 1.98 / 2.17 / 2.06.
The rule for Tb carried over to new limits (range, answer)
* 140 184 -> 2.13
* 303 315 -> 2.26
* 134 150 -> 2.1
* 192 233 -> 2.21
